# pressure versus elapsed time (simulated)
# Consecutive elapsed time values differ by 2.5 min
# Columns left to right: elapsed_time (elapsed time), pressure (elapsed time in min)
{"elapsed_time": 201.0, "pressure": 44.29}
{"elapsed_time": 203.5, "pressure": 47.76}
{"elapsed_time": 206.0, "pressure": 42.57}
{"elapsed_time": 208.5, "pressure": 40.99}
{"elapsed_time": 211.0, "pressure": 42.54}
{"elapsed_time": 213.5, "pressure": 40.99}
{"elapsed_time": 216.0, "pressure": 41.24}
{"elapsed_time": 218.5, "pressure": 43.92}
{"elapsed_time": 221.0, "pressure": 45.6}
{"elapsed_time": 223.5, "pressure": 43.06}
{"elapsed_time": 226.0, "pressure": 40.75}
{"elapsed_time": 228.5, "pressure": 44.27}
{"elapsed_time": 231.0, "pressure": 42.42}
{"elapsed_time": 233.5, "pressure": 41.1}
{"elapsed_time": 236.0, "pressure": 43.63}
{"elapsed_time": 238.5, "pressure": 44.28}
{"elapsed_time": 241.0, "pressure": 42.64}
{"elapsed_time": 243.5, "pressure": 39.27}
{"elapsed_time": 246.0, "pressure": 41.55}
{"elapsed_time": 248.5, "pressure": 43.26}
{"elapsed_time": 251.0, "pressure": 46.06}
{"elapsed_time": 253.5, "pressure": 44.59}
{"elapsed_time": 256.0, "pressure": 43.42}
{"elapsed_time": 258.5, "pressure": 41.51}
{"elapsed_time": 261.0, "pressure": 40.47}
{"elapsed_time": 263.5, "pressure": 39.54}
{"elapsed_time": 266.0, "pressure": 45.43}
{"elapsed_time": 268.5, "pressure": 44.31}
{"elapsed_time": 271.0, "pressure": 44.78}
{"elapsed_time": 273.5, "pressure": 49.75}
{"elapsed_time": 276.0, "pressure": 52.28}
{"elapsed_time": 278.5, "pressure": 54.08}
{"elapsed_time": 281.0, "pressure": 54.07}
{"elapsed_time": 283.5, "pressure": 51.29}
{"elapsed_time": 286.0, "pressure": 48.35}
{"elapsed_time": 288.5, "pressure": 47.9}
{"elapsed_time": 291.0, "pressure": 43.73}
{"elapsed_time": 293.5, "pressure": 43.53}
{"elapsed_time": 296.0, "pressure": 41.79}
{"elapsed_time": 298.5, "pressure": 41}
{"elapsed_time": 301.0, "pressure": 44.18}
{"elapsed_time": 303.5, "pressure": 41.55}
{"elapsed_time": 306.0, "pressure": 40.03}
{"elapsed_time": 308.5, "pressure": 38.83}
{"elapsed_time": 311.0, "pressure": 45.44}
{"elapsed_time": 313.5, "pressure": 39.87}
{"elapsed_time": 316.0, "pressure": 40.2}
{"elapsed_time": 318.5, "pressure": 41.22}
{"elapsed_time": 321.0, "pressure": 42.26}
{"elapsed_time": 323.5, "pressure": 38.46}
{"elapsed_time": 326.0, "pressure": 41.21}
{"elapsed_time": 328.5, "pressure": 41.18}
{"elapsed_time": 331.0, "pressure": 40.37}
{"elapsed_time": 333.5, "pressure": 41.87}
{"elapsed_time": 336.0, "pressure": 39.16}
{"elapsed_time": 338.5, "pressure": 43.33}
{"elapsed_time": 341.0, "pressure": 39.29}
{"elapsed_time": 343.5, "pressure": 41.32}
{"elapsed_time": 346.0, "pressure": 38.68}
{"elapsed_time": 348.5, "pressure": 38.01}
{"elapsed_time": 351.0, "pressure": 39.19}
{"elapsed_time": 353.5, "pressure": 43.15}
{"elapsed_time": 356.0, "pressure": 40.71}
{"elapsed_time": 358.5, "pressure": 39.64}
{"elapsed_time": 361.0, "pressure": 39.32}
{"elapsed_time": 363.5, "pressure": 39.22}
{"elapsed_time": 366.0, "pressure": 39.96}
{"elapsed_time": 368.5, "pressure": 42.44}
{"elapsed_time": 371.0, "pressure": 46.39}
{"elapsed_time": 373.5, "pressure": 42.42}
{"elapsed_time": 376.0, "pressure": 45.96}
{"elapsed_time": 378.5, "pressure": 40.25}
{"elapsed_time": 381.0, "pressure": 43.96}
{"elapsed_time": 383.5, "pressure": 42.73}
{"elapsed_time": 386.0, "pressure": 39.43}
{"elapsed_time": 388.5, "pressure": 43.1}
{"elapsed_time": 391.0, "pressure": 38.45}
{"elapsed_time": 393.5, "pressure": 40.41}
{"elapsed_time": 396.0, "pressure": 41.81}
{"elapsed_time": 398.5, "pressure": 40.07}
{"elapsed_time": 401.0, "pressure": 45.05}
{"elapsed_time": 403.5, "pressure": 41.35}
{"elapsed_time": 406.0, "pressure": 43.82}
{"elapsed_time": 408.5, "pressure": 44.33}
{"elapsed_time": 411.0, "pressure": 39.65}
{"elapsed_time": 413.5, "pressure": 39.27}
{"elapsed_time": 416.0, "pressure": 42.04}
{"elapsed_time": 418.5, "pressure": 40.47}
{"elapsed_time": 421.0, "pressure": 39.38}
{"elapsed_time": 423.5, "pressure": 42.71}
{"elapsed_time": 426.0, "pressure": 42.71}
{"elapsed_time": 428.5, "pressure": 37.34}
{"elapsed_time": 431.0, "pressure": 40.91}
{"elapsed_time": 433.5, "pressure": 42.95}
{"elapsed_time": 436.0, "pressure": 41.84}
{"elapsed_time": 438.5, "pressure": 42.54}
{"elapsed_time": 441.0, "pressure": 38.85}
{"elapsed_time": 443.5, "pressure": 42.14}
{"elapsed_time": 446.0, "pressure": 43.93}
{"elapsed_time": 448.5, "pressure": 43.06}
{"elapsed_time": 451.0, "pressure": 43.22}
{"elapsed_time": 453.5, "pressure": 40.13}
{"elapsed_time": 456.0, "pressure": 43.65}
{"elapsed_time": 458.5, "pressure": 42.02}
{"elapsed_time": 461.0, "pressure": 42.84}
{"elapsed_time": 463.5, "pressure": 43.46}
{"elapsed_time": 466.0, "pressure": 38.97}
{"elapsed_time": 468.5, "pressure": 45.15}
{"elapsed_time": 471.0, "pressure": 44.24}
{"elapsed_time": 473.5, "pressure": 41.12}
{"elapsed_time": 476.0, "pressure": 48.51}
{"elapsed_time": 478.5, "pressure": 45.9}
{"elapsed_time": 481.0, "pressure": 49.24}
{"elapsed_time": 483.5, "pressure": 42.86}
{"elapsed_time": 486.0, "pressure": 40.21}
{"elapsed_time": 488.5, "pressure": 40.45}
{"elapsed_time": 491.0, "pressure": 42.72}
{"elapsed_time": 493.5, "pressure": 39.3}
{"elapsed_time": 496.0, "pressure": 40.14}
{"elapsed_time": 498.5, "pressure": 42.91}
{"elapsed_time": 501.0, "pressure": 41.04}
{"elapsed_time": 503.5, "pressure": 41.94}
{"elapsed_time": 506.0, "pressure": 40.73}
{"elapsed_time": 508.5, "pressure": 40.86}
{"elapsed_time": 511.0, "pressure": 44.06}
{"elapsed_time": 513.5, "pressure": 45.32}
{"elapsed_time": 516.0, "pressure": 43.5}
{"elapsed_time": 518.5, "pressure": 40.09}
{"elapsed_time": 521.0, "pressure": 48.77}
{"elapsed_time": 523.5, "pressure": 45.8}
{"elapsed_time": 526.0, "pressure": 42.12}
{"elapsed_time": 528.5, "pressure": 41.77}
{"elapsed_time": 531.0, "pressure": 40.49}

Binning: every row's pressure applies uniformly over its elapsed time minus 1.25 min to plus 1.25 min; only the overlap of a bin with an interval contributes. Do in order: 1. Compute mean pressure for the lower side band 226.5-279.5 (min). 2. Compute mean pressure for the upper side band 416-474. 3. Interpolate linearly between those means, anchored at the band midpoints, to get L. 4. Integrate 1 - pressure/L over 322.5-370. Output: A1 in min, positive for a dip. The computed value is 2.9 min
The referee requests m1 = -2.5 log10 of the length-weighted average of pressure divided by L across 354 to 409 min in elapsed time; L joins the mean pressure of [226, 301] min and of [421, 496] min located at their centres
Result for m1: 0.04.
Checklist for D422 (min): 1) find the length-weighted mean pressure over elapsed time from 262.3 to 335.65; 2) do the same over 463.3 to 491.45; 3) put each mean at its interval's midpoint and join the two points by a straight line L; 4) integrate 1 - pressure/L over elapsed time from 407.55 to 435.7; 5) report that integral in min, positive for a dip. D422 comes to 1.7 min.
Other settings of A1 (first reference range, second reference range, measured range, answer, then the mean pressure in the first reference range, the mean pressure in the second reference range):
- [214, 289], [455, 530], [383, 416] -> 1.6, 44.8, 43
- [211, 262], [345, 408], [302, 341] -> 0.9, 42.7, 41.5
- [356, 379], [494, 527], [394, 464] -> 0.6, 41.7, 42.8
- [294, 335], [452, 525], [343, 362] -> 0.8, 41.2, 43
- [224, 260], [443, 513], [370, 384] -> -0.3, 42.8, 42.7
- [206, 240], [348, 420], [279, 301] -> -2.3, 42.7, 41.5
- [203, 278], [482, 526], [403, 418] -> 0.4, 43.5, 42.4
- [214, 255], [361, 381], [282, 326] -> -0.3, 42.9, 42.3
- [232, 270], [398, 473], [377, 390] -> 0.1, 42.7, 41.9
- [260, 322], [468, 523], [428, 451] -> 1.0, 44.7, 43.1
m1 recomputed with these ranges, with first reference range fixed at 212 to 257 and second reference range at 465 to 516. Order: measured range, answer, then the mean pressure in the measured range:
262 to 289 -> -0.13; 48.3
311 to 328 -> 0.05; 40.9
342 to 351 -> 0.09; 39.3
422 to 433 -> 0.05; 41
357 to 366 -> 0.09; 39.5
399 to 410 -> -0.01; 43.3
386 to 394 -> 0.06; 40.5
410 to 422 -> 0.07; 40.2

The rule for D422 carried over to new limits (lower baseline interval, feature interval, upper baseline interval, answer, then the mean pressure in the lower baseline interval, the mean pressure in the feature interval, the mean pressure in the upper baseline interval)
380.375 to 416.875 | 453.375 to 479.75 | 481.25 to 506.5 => -1.2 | 41.7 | 43.4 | 41.6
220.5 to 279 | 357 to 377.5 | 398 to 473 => 0.4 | 43.9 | 41.9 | 41.9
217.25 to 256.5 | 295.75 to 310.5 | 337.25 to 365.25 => 0.0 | 43.1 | 41.4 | 40.2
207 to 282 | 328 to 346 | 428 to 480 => 1.1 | 44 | 40.8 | 42.6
